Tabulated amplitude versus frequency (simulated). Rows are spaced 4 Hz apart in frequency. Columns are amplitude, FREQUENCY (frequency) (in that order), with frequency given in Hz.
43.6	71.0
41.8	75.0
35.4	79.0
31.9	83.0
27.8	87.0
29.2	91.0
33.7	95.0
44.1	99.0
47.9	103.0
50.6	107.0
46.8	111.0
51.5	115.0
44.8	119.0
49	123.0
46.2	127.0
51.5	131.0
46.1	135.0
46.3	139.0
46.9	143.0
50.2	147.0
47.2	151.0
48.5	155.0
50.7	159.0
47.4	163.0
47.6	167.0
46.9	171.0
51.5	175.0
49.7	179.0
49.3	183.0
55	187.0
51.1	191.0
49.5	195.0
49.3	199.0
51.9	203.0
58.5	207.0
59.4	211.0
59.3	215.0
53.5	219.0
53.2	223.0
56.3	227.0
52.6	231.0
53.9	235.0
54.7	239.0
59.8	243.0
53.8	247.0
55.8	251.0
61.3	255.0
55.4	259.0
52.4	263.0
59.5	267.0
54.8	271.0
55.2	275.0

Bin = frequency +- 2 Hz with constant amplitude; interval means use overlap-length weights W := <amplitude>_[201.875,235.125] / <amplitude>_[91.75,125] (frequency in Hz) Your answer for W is 1.2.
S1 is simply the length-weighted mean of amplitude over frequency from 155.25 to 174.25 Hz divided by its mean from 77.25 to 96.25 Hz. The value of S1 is 1.5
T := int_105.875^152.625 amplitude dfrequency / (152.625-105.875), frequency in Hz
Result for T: 48.1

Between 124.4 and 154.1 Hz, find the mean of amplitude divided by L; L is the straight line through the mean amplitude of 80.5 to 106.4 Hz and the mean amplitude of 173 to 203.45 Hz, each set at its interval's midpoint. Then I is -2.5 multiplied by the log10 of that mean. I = -0.10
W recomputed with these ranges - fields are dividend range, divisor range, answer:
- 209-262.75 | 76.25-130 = 1.34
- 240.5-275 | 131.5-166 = 1.18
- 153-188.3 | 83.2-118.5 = 1.20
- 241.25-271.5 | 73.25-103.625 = 1.58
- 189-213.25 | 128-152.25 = 1.11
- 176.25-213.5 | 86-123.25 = 1.24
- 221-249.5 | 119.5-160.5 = 1.14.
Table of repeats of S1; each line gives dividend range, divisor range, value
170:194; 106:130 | 1.05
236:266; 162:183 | 1.15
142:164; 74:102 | 1.39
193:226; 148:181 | 1.12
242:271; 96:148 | 1.19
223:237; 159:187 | 1.10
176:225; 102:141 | 1.11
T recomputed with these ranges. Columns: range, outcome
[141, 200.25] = 49.4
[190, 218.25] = 54.2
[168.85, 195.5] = 50.5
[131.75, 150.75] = 47.6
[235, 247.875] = 56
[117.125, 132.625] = 47.8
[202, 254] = 55.8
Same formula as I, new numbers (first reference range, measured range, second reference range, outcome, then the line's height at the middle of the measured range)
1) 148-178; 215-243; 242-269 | -0.01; 54.4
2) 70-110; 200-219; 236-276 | -0.10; 51.3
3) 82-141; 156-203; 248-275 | -0.01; 49.2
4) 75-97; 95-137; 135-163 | -0.18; 39.9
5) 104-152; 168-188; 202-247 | 0.04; 52.1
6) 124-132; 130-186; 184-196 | 0.03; 50.1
